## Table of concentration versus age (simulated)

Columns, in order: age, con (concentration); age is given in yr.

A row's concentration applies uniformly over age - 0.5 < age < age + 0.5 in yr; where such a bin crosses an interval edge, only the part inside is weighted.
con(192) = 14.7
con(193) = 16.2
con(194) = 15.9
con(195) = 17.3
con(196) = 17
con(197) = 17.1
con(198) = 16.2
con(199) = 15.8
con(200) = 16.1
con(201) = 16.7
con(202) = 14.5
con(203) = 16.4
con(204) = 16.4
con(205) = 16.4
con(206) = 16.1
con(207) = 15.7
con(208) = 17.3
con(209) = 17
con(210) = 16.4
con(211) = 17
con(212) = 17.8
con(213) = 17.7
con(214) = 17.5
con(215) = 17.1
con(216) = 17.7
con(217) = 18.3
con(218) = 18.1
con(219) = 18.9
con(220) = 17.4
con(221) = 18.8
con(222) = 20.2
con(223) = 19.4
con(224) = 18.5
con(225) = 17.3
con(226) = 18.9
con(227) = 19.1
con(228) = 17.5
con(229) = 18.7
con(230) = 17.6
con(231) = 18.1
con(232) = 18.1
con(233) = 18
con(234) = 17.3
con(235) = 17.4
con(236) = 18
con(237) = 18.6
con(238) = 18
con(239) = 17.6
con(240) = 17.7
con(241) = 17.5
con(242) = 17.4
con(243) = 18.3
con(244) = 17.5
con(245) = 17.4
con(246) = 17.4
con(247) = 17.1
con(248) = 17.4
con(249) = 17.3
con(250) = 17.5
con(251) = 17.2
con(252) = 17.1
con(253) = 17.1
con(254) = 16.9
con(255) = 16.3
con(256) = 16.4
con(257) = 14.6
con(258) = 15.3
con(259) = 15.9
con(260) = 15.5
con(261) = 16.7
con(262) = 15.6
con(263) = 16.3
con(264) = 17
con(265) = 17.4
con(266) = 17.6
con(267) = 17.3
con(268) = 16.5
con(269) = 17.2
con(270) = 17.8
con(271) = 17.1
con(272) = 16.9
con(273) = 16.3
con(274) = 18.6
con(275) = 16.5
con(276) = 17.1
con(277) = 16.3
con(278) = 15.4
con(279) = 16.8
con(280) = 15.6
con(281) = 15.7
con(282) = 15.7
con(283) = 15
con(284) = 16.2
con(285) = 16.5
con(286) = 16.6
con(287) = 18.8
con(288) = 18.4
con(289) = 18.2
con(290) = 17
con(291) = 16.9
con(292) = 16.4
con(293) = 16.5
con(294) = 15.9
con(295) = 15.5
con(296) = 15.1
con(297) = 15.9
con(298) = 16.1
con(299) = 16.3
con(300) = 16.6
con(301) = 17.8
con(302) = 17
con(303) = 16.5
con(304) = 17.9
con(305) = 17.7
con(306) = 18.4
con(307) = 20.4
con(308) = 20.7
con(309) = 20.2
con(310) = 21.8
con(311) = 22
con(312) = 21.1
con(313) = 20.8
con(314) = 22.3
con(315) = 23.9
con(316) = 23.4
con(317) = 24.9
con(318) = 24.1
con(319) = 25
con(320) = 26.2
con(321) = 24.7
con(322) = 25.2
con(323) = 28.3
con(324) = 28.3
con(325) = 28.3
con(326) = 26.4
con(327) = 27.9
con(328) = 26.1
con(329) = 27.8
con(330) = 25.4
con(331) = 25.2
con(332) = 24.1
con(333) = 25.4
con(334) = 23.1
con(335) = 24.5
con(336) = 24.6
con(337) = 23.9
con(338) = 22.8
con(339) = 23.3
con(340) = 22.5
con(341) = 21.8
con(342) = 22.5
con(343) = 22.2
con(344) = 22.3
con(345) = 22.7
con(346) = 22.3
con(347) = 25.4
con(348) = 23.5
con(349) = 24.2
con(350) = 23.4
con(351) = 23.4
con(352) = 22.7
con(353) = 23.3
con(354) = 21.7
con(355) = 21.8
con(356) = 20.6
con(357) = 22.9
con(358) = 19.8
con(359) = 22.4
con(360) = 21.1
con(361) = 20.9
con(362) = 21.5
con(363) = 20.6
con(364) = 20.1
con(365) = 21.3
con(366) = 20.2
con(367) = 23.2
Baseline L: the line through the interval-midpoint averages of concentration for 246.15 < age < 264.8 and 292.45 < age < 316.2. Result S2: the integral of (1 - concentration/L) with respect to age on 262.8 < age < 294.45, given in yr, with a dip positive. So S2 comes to 1.3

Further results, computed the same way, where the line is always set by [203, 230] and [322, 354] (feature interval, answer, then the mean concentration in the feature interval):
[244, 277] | 5.41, 16.8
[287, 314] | 5.20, 18.1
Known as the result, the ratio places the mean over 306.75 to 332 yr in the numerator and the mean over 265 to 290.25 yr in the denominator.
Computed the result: 1.5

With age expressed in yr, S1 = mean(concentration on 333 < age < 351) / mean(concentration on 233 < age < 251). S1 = 1.32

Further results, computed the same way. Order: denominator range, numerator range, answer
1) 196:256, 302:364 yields 1.32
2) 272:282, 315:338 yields 1.55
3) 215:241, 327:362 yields 1.28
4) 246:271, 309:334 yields 1.48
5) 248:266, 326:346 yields 1.46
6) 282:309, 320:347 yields 1.44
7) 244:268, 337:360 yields 1.35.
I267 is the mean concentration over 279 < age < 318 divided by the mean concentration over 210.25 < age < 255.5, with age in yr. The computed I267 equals 1.03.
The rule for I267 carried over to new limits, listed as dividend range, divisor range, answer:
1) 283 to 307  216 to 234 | 0.92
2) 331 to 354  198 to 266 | 1.35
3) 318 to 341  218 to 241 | 1.39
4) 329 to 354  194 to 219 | 1.40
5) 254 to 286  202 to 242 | 0.93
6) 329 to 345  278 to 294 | 1.42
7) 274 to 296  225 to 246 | 0.92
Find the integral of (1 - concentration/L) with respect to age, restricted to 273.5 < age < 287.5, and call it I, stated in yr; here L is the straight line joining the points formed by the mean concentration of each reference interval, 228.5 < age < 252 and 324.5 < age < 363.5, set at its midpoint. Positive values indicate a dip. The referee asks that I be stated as 2.4 yr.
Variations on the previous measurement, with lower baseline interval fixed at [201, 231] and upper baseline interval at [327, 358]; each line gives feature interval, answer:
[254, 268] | 2.4 yr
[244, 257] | 1.5 yr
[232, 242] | 0.4 yr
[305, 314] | 0.6 yr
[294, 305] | 2.6 yr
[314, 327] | -1.8 yr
